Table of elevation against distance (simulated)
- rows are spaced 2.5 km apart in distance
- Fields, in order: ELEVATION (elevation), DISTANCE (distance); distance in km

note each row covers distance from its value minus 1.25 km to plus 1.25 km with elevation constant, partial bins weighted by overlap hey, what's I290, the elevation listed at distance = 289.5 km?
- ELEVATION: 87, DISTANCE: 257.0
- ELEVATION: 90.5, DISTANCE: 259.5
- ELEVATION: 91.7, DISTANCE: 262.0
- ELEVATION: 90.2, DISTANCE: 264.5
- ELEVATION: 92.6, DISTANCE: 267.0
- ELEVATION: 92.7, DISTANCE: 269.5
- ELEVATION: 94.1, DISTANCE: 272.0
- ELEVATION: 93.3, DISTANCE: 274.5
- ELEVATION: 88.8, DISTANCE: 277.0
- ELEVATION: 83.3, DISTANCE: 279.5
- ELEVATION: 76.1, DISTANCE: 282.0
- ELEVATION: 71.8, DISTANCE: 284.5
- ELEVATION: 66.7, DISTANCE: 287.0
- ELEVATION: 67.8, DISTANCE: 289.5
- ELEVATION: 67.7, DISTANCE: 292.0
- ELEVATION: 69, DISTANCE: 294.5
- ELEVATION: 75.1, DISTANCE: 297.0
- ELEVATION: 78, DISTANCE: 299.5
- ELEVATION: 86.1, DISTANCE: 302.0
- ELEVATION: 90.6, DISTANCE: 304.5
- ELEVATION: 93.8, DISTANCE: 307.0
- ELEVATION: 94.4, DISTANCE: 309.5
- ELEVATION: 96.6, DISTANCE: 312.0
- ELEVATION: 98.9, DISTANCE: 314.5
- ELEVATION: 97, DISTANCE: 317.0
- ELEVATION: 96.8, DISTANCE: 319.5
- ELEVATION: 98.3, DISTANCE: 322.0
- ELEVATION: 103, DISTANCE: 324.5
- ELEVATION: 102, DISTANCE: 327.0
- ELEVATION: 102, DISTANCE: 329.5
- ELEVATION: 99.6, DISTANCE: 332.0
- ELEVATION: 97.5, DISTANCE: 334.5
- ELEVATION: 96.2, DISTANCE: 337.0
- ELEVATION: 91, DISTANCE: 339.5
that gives 67.8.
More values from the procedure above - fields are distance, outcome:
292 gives 67.7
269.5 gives 92.7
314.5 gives 98.9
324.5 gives 103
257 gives 87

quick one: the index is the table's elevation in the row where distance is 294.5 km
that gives 69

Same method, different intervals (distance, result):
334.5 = 97.5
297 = 75.1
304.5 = 90.6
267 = 92.6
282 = 76.1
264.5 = 90.2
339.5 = 91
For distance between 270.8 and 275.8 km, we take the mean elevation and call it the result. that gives 93.6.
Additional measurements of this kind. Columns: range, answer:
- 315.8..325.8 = 98.8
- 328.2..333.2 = 101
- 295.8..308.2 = 84.7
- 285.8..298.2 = 69.2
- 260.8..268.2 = 91.5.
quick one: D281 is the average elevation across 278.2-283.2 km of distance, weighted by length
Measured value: 79.8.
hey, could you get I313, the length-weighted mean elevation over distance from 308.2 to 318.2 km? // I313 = 96.7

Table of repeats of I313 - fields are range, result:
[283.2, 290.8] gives 68.8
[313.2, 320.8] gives 97.6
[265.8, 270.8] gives 92.7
